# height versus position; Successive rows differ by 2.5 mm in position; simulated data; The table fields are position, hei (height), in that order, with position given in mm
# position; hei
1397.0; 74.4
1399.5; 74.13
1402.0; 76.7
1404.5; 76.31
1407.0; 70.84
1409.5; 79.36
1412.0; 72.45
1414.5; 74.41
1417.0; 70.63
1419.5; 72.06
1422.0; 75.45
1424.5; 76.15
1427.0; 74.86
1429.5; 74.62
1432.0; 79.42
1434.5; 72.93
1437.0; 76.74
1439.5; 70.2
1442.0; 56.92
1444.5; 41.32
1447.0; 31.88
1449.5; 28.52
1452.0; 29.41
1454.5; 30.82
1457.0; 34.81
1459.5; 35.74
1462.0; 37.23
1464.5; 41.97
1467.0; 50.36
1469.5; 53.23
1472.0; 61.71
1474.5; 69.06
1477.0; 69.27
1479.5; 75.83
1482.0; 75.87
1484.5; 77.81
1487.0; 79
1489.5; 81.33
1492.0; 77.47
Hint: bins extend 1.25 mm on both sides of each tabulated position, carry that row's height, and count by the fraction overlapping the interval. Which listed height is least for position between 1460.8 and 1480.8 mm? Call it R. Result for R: 37.23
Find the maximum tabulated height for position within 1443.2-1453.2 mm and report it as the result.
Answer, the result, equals 41.32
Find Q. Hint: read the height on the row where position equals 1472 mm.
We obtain 61.71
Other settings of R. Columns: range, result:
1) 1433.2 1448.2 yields 31.88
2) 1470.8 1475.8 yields 61.71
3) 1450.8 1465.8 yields 29.41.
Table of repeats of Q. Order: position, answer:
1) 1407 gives 70.84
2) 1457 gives 34.81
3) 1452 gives 29.41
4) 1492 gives 77.47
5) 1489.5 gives 81.33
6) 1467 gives 50.36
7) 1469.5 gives 53.23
